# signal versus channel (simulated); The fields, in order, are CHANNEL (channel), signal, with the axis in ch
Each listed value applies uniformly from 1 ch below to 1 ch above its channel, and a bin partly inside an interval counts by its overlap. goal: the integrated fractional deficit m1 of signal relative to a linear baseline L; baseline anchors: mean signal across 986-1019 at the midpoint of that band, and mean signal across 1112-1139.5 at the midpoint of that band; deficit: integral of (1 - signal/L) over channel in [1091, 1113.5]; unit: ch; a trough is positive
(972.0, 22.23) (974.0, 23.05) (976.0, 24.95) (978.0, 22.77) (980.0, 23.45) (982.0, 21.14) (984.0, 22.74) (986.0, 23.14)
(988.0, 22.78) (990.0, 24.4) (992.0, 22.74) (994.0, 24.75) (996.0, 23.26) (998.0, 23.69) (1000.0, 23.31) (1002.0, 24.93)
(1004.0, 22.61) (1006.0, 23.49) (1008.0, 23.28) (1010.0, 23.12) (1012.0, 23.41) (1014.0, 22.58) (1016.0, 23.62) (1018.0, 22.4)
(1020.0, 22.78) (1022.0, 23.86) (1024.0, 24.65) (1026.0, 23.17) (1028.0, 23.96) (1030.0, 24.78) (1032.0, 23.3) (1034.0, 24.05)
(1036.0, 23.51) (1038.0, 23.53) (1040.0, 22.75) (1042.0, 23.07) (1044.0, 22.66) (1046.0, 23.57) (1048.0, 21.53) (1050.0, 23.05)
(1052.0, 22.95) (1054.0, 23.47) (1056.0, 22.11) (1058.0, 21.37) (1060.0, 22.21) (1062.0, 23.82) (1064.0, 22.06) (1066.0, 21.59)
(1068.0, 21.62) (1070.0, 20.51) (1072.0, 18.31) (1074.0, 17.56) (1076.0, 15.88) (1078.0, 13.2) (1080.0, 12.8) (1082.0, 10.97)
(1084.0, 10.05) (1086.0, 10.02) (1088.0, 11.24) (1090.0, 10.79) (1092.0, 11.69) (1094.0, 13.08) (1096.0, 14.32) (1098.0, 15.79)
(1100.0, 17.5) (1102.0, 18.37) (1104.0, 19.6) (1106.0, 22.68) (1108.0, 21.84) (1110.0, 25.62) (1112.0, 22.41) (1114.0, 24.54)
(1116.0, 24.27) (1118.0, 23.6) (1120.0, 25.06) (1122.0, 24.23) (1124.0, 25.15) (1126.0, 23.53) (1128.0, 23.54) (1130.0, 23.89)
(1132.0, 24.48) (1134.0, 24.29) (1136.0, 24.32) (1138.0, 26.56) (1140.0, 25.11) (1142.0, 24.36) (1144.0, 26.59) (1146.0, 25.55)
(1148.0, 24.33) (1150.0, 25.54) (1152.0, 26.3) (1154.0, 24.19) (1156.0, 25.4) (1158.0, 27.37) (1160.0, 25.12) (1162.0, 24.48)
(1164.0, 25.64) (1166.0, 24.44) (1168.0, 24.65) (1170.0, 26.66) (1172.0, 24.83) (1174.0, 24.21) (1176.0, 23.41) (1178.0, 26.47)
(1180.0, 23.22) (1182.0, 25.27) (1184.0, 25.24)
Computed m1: 5.2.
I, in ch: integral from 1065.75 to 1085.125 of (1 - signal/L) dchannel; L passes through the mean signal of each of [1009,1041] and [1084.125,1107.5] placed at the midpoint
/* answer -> 1.72 ch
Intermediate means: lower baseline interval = 23.5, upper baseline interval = 15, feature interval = 16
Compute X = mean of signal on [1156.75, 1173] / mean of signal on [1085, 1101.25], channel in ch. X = 1.9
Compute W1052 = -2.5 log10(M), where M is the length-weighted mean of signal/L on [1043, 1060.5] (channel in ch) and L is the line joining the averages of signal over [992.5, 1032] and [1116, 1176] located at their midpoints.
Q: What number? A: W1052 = 0.06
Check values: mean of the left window 23.5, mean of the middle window 22.6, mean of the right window 24.9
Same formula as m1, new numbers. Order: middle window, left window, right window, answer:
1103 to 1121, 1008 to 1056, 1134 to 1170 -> 0.98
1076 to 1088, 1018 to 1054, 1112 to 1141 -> 6.09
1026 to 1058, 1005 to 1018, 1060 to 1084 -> -4.17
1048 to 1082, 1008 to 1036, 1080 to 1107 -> -3.50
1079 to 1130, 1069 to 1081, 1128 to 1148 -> 5.28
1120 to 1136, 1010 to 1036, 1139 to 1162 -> 0.54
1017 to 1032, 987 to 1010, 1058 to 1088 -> -1.65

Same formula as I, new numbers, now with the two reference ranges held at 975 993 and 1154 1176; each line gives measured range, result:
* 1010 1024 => 0.2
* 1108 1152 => 0.3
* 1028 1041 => 0.0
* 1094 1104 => 3.3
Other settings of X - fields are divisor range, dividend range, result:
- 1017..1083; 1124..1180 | 1.17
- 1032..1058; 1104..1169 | 1.07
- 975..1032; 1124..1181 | 1.07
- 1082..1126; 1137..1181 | 1.36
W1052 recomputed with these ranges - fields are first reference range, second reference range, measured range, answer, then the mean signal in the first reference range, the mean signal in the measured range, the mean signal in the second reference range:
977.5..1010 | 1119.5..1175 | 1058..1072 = 0.11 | 23.3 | 21.7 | 25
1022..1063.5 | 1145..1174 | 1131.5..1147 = -0.01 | 23.2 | 25.2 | 25.3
